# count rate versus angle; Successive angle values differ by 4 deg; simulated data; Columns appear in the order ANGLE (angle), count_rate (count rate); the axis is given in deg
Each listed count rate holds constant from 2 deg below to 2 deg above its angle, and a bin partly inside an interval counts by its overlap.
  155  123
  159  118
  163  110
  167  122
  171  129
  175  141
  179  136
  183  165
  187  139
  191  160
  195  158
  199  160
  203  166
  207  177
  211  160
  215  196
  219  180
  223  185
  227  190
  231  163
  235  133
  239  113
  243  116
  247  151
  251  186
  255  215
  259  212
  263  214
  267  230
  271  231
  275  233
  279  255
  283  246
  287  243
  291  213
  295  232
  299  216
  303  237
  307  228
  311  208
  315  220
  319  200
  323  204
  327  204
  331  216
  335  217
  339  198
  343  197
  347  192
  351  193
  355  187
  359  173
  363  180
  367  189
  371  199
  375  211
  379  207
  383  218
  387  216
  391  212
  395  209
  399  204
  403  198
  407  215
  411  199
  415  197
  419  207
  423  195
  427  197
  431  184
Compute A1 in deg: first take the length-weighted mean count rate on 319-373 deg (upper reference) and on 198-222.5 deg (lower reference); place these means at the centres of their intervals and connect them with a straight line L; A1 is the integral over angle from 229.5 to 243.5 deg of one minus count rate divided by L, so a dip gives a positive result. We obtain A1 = 3.7 deg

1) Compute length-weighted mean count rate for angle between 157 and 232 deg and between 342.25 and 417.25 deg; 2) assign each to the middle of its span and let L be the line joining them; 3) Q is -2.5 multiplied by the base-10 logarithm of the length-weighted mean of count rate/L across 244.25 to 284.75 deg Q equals -0.240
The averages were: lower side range 155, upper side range 200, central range 215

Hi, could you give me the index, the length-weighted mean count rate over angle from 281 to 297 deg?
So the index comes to 234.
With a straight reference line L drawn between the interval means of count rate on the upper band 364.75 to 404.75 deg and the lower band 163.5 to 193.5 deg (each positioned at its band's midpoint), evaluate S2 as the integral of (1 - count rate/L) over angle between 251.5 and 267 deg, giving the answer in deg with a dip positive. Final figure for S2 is -4.4 deg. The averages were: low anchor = 140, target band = 213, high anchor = 206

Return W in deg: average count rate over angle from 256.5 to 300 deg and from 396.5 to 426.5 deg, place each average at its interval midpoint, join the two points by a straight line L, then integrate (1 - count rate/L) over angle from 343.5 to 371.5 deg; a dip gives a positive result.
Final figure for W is 3.4 deg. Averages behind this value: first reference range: 230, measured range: 187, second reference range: 202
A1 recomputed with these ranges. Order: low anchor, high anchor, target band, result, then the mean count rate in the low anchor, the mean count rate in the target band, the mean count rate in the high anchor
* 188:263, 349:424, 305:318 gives -2.2 deg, 169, 217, 201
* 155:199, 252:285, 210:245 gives 4.9 deg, 138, 160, 228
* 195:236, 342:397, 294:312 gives -3.6 deg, 171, 225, 199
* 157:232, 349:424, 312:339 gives -3.3 deg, 155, 209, 201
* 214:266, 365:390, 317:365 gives 0.3 deg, 174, 197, 207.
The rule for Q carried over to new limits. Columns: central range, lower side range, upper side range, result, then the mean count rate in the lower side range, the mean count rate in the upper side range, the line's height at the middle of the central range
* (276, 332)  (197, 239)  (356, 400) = -0.200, 168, 201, 186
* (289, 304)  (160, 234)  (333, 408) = -0.224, 157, 201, 182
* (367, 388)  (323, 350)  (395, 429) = -0.028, 204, 202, 203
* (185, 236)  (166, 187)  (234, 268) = -0.082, 139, 174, 155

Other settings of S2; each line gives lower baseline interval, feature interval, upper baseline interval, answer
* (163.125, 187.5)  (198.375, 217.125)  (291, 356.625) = -2.49 deg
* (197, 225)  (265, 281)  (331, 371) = -4.74 deg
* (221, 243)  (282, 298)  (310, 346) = -4.00 deg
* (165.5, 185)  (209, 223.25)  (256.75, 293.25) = -0.23 deg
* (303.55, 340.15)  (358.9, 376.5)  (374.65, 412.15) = 1.54 deg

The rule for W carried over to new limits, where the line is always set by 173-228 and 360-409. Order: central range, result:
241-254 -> 1.4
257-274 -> -4.2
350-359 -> 0.5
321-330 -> -0.6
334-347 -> -0.4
